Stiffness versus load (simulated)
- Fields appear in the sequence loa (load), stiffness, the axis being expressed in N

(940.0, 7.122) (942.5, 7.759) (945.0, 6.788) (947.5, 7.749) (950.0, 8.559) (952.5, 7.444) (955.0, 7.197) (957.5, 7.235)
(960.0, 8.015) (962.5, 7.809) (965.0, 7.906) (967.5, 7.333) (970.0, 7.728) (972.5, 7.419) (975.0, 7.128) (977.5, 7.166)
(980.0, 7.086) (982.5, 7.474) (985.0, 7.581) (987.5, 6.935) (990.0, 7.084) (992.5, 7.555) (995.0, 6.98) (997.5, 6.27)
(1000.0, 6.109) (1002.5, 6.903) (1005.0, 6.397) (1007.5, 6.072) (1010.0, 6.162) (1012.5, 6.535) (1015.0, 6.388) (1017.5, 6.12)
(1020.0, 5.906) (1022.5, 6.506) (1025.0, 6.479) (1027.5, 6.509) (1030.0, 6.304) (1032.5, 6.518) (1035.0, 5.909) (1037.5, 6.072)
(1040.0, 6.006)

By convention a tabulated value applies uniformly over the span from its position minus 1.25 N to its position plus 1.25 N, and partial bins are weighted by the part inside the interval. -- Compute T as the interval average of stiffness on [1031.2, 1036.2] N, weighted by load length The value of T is 6.22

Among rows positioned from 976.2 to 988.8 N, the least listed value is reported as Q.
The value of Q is 6.935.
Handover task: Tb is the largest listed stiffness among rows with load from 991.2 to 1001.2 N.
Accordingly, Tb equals 7.555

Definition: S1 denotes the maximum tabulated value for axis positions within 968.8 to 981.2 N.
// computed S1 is 7.728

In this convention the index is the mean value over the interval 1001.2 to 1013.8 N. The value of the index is 6.41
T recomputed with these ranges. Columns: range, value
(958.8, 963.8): 7.91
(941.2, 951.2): 7.71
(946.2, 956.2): 7.74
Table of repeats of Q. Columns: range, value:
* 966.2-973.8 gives 7.333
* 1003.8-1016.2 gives 6.072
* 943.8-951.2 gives 6.788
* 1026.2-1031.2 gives 6.304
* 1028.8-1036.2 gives 5.909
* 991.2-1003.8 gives 6.109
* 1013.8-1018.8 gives 6.12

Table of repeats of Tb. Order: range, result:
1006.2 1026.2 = 6.535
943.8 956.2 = 8.559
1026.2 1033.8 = 6.518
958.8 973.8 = 8.015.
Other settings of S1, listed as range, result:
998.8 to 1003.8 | 6.903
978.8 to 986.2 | 7.581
